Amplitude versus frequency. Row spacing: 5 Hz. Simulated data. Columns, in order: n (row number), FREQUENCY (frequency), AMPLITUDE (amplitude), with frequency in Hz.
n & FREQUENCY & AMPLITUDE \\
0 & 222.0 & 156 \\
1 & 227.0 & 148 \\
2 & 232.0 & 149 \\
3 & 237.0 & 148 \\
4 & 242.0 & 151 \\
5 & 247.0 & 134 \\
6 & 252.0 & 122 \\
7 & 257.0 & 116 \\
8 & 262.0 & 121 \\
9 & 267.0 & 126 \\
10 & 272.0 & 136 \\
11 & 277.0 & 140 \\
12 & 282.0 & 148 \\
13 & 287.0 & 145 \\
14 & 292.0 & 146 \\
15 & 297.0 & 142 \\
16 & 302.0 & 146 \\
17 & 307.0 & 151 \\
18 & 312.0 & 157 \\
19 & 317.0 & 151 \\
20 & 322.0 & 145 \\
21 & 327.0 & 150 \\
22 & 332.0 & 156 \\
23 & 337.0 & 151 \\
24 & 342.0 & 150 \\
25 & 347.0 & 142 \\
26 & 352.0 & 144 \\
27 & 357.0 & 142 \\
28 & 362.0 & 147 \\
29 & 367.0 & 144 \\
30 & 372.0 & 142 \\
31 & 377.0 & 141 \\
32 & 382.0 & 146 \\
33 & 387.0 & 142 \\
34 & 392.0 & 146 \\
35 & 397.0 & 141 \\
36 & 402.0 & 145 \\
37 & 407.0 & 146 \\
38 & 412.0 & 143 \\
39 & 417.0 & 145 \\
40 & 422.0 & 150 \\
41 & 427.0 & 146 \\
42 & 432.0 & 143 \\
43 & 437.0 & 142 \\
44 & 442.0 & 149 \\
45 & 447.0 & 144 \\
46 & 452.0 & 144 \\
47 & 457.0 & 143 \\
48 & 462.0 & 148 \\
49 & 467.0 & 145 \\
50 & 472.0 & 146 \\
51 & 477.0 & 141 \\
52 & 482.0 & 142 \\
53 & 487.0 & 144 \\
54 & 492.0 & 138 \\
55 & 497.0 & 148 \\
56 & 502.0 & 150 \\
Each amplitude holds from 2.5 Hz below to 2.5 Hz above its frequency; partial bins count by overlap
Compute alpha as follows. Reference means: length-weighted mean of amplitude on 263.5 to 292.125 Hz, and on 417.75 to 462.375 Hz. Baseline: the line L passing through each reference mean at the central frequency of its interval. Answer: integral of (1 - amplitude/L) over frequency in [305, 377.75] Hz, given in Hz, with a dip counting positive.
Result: -3.2 Hz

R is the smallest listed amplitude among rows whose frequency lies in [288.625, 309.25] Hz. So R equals 142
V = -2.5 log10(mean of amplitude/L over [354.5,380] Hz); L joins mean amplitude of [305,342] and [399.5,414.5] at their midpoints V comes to 0.03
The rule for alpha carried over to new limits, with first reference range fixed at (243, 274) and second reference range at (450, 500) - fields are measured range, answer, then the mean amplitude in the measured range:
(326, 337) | -1.7 Hz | 153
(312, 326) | -1.9 Hz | 150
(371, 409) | -1.8 Hz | 144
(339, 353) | -1.2 Hz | 146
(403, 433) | -1.3 Hz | 146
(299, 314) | -2.3 Hz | 151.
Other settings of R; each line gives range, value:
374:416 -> 141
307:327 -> 145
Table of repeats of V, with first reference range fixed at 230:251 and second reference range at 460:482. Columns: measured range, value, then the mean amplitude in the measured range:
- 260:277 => 0.113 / 130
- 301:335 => -0.052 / 151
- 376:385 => 0.003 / 144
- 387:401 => 0.007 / 143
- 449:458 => 0.007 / 144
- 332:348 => -0.040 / 150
